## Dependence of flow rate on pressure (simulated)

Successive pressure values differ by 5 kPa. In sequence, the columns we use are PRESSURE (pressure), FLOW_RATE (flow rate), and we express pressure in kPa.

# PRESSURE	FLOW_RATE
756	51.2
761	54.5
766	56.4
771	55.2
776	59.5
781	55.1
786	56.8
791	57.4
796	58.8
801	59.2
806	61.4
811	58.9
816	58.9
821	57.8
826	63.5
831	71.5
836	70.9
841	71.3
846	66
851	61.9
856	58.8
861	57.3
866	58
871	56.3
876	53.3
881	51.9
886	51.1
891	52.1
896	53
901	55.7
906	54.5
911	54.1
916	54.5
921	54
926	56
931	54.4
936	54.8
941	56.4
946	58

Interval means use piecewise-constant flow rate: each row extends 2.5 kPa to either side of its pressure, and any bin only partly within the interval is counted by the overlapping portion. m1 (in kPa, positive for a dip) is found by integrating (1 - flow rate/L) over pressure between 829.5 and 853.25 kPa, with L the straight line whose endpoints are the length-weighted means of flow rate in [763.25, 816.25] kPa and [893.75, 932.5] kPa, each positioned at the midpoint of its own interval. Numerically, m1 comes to -4.9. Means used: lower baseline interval 57.9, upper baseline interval 54.5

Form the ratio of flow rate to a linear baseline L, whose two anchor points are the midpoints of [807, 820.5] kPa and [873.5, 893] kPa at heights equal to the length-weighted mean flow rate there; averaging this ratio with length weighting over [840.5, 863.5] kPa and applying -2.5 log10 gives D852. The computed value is -0.13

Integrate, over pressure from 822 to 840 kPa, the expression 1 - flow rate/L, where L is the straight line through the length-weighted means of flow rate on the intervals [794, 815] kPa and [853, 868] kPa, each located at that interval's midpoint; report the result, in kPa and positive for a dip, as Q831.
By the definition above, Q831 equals -2.8 kPa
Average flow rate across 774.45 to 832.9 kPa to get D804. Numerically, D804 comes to 59.8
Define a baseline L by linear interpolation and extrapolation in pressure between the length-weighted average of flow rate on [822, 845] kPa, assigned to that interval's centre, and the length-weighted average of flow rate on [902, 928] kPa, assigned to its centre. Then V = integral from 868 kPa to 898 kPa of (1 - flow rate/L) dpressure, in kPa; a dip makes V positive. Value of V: 3.5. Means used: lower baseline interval 68.3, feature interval 53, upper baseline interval 54.7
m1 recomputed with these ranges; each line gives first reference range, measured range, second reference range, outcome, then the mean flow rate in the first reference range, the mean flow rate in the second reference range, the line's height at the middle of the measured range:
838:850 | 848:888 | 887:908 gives 3.42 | 67.9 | 53.6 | 61.5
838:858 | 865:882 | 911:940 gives 1.84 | 64.8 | 54.8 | 61.5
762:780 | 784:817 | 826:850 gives 1.69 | 56.7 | 68.8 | 62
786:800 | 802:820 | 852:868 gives -0.44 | 58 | 58.4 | 58.1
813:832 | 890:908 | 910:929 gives 0.74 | 62.1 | 54.7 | 56.3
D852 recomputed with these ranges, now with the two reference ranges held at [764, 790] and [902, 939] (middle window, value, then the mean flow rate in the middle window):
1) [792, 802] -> -0.04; 58.7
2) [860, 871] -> -0.04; 57.4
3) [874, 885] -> 0.06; 52.4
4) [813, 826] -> -0.06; 59.4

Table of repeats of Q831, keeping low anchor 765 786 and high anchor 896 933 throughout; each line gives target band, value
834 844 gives -2.7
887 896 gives 0.5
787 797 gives -0.3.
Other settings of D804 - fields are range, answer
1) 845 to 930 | 55.6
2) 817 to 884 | 61.3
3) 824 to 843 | 69.4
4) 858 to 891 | 54.5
